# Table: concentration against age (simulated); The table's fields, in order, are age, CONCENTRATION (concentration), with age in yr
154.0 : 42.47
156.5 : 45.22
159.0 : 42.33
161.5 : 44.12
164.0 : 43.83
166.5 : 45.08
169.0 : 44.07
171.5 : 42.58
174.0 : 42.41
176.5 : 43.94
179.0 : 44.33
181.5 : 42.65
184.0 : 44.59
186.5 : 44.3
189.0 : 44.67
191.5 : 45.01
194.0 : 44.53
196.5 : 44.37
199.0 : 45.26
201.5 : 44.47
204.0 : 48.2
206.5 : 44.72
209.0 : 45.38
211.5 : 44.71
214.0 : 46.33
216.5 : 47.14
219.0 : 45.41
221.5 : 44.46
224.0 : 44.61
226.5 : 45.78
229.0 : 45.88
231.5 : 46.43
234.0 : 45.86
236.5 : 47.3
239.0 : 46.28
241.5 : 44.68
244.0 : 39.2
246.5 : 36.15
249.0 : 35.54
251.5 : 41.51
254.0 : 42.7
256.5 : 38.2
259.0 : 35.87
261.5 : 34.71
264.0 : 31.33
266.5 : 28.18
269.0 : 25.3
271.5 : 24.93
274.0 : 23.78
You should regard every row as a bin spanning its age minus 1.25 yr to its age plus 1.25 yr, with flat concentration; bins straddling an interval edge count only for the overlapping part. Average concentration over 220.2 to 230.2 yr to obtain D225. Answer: 45.2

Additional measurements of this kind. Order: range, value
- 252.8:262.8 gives 37.8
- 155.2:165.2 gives 43.9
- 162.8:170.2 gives 44.3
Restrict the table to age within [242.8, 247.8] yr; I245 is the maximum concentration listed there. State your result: 39.2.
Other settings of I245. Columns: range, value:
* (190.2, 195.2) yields 45.01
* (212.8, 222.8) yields 47.14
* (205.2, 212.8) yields 45.38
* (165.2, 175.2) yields 45.08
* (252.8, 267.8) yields 42.7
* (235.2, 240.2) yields 47.3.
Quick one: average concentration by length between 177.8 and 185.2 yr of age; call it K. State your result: 43.8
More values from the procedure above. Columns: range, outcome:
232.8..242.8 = 46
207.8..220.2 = 45.8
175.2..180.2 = 44.1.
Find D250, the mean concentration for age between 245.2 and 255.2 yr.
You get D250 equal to 39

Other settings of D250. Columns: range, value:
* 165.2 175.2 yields 43.5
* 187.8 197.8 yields 44.6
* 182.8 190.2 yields 44.5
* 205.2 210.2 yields 45.1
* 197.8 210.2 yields 45.6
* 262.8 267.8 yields 29.7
